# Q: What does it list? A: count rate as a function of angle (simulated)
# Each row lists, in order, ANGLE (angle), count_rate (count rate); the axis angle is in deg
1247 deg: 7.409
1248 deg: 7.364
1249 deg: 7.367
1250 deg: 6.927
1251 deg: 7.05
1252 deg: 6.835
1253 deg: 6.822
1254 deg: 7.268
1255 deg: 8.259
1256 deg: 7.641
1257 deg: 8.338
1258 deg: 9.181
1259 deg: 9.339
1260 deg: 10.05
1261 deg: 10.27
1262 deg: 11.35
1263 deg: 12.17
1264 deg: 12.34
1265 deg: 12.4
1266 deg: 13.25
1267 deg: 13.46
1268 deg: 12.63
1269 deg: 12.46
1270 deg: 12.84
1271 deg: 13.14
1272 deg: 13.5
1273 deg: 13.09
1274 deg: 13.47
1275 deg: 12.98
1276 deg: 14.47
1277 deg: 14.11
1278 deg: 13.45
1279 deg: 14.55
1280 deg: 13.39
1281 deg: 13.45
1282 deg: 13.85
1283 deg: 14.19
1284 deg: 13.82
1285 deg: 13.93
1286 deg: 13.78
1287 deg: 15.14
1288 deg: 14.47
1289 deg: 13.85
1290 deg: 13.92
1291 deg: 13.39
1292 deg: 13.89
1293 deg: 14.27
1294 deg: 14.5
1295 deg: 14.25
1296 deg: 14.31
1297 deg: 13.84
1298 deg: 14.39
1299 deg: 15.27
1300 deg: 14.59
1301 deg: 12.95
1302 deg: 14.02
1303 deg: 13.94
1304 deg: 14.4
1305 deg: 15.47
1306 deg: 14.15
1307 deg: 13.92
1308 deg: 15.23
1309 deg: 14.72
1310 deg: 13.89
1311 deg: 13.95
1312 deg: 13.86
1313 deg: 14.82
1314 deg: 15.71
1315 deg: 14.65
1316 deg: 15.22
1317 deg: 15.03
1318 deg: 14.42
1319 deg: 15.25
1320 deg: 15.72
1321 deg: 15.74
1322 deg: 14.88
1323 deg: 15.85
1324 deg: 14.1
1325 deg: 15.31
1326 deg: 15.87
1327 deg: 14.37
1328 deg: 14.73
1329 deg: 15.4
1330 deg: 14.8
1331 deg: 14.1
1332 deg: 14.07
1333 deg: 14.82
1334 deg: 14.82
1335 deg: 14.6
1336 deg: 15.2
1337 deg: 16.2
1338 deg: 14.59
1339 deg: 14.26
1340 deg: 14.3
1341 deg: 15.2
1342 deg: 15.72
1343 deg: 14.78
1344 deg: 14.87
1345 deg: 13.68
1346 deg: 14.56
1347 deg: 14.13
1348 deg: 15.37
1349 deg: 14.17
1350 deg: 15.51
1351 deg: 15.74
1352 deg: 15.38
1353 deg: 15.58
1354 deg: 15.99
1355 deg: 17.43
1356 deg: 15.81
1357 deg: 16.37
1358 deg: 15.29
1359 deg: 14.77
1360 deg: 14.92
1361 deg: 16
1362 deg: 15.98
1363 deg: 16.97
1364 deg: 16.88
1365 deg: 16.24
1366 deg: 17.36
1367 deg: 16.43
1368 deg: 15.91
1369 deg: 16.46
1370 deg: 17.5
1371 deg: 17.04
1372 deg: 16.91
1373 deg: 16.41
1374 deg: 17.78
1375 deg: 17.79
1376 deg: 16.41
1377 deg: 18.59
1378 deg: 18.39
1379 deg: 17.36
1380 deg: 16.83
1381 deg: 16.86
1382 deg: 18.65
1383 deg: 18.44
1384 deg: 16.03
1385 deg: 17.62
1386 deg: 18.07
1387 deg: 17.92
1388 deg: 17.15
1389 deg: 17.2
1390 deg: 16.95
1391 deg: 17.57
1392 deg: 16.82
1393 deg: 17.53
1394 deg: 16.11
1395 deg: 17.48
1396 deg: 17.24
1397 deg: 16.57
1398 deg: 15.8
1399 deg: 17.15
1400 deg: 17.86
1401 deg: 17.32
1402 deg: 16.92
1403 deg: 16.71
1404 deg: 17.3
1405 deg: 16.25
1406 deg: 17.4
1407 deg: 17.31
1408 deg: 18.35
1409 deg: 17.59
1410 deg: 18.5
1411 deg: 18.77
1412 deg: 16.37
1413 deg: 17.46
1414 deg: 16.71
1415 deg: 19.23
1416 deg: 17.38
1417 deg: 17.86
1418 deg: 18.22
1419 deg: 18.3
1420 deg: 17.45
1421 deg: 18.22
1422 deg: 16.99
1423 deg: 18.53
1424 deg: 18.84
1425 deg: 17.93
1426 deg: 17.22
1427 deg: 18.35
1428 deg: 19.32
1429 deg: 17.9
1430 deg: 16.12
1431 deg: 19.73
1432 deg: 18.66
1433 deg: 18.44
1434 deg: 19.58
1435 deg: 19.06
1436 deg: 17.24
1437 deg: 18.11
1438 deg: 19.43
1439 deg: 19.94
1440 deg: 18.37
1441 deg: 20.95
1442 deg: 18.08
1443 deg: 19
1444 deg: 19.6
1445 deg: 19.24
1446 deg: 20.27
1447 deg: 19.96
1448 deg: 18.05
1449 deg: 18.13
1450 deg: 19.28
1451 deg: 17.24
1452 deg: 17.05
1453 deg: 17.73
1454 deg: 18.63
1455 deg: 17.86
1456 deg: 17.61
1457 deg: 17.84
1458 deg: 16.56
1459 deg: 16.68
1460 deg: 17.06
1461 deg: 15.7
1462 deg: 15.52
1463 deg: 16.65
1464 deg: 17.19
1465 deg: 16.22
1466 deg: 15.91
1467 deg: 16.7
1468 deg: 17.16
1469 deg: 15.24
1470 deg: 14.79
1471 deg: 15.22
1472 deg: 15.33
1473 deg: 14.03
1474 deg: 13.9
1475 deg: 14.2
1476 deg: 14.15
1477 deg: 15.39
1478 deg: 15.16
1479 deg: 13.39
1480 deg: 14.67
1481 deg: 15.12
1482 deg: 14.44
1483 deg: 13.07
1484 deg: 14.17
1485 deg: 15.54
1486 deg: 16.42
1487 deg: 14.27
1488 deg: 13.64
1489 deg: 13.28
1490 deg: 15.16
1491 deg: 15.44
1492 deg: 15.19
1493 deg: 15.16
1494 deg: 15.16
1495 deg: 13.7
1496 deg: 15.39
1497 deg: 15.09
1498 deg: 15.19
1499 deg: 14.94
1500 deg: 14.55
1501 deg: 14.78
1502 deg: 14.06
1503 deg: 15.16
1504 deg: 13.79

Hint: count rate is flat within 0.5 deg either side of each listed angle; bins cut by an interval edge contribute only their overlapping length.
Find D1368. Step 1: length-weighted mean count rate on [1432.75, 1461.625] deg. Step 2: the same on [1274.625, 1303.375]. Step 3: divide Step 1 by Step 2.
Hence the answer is 1.31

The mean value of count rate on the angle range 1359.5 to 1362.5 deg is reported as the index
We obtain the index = 15.6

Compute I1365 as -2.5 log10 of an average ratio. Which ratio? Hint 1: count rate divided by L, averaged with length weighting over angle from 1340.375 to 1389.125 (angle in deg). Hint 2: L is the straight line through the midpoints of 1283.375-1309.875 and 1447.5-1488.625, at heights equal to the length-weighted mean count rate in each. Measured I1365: -0.10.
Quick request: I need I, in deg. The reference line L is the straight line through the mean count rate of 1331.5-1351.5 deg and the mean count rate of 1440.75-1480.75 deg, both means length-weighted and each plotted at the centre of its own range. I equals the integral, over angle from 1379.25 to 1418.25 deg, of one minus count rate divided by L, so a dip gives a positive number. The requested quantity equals -3.9 deg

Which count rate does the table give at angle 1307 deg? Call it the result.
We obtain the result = 13.92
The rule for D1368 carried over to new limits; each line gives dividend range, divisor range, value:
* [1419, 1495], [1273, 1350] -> 1.16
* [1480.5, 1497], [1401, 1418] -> 0.84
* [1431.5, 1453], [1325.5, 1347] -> 1.27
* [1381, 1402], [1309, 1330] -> 1.16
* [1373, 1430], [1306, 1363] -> 1.17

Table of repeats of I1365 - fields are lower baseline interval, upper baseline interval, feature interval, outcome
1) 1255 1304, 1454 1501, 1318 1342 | -0.10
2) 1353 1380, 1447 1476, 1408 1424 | -0.08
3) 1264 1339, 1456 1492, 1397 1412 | -0.16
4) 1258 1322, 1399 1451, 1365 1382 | -0.04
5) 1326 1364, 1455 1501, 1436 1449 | -0.25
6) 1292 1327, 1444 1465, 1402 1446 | -0.07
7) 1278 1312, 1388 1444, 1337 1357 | 0.04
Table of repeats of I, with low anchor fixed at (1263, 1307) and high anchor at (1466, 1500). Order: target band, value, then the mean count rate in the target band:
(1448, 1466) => -3.1 deg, 17.2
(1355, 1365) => -1.3 deg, 16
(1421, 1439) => -4.7 deg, 18.4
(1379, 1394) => -3.2 deg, 17.4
